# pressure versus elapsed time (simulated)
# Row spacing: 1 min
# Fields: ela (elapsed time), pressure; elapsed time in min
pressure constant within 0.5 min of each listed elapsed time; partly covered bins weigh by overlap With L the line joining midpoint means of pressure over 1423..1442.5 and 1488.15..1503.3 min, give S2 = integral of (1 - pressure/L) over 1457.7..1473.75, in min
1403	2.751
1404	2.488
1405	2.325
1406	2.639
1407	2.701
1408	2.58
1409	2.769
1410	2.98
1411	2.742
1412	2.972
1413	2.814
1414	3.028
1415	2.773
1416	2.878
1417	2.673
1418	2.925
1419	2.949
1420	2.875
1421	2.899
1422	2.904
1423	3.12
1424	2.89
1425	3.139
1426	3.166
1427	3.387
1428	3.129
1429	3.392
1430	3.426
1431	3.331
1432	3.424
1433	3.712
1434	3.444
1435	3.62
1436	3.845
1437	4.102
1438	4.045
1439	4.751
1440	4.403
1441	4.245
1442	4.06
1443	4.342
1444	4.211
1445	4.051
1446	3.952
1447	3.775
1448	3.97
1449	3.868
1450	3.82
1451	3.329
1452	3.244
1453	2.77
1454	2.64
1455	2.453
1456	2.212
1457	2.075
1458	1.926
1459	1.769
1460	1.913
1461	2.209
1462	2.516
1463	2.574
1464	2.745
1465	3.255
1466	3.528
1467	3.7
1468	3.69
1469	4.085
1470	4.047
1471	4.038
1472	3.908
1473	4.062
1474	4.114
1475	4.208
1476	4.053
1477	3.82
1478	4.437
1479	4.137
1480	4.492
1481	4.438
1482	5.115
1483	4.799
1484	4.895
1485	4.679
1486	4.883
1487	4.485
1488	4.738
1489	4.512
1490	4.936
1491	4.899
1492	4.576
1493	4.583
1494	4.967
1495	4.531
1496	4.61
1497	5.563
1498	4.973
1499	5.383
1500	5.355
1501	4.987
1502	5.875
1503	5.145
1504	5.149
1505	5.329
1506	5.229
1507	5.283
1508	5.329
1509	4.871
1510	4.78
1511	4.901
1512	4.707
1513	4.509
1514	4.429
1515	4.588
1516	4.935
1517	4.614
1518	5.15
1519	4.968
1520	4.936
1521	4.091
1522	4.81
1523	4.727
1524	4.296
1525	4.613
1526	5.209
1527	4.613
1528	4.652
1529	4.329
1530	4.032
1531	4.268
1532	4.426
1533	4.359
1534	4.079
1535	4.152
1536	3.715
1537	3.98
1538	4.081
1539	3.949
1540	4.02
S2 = 4.5 min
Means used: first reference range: 3.64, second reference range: 4.99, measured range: 3.15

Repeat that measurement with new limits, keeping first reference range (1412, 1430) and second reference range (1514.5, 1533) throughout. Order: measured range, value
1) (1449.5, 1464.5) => 4.3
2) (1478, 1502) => -4.3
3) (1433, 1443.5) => -2.5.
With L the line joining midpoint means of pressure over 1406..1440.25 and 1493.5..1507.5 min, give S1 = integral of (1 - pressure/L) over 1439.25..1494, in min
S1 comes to 6.6 min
